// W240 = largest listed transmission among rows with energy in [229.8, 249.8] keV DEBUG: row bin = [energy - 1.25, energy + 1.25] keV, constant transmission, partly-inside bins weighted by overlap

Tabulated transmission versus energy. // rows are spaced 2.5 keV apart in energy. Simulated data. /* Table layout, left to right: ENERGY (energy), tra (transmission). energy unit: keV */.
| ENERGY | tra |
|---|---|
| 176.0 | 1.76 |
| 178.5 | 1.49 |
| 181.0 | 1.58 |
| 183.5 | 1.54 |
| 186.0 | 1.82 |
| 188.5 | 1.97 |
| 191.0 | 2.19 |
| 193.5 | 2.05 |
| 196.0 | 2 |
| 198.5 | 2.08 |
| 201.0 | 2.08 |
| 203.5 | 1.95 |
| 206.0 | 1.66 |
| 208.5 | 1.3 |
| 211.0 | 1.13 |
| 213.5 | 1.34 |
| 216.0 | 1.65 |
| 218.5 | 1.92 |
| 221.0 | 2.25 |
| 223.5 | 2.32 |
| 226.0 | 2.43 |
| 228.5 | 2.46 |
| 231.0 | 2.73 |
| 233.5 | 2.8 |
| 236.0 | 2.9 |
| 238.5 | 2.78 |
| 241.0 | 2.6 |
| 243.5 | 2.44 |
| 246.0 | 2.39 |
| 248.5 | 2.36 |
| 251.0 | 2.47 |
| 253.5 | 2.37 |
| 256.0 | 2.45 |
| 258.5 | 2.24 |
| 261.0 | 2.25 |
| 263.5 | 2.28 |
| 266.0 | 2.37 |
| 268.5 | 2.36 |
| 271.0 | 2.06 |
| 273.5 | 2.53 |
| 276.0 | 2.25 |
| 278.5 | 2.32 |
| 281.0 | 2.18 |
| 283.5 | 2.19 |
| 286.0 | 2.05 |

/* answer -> 2.9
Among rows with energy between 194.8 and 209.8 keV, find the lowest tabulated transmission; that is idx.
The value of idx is 1.3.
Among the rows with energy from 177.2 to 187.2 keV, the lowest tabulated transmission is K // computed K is 1.49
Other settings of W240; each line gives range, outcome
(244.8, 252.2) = 2.47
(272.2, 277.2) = 2.53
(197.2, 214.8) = 2.08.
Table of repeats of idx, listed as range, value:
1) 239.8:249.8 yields 2.36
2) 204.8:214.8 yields 1.13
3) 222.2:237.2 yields 2.32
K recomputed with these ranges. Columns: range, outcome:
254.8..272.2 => 2.06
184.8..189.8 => 1.82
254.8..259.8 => 2.24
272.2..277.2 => 2.25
